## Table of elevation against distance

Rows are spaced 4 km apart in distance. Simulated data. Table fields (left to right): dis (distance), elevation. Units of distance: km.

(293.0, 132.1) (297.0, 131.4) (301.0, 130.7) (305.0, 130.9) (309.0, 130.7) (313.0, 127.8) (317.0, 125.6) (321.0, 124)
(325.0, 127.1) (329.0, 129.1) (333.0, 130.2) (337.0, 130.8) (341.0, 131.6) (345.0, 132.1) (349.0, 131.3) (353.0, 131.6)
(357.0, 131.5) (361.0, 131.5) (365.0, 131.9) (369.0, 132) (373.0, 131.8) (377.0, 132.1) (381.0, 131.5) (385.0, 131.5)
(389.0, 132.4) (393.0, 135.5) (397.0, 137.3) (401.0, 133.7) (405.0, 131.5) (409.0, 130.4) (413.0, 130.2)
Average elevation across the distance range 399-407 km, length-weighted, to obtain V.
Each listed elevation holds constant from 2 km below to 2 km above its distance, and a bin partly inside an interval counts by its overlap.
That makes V 133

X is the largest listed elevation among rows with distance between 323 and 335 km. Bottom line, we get 130.2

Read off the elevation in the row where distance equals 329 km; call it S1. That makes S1 129.1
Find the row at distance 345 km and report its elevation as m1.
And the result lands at 132.1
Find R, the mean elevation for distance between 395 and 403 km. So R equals 136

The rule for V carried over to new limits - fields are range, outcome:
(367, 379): 132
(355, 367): 132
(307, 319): 128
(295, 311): 131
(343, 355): 132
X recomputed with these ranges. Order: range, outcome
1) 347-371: 132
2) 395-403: 137.3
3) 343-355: 132.1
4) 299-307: 130.9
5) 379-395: 135.5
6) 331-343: 131.6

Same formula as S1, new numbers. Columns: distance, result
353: 131.6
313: 127.8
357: 131.5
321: 124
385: 131.5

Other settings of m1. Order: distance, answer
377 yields 132.1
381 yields 131.5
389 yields 132.4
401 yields 133.7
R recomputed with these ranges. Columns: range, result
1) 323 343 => 130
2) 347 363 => 131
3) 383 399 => 134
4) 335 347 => 132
